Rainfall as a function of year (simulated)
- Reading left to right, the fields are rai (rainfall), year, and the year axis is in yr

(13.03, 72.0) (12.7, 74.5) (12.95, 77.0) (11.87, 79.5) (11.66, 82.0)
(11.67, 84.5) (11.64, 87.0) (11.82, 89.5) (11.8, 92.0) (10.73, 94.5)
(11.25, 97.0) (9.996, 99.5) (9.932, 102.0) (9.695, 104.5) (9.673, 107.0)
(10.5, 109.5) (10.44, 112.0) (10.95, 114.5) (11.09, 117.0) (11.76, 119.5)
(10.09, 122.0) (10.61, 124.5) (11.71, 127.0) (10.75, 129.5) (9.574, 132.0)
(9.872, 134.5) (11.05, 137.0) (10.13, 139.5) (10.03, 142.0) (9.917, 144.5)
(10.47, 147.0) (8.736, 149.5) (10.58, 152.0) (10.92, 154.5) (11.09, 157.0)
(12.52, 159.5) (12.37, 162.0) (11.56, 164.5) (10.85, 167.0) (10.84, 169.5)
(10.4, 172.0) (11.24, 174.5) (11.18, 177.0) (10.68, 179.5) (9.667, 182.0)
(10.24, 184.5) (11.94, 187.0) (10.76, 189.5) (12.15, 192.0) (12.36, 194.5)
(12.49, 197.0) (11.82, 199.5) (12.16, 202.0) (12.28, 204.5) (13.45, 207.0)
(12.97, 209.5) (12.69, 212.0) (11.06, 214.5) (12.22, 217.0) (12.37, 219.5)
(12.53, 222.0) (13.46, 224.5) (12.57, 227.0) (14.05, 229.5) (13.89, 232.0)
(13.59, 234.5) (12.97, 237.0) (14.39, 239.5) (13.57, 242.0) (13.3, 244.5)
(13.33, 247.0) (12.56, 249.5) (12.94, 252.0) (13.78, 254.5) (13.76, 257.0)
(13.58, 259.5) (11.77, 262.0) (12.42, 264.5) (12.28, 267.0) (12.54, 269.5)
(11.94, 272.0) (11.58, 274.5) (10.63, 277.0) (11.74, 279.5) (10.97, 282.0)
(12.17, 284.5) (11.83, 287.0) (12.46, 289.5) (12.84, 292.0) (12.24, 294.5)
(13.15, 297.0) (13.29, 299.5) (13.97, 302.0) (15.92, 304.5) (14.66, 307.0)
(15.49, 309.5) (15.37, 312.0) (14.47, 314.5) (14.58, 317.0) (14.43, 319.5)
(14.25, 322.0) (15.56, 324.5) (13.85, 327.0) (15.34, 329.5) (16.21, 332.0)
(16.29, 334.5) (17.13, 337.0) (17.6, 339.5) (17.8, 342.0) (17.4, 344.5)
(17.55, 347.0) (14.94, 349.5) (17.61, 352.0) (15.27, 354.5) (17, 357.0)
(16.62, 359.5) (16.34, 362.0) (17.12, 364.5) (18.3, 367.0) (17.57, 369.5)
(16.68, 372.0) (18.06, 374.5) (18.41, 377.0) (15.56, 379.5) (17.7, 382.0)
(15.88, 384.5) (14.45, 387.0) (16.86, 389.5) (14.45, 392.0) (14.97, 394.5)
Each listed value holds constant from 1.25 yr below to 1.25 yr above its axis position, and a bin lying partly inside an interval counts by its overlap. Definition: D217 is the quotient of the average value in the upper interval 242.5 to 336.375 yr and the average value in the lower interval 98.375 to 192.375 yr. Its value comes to 1.3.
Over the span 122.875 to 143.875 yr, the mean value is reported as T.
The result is 10.4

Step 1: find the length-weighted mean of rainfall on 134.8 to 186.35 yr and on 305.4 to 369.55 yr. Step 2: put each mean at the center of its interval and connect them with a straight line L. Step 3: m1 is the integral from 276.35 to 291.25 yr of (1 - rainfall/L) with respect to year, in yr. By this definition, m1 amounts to 2.8 yr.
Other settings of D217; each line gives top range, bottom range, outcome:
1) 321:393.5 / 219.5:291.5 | 1.29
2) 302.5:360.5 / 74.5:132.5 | 1.44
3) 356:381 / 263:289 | 1.45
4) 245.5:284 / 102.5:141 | 1.18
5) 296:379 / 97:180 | 1.50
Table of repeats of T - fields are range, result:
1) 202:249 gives 13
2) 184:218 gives 12.1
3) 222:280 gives 12.9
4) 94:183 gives 10.6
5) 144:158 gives 10.3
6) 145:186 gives 10.8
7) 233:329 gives 13.3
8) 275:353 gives 14.5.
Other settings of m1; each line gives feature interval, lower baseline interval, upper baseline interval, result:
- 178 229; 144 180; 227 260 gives 0.9 yr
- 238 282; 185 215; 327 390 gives 3.8 yr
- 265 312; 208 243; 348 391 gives 5.9 yr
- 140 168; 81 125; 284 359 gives 2.5 yr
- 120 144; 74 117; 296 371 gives 2.8 yr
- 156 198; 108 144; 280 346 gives 1.3 yr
